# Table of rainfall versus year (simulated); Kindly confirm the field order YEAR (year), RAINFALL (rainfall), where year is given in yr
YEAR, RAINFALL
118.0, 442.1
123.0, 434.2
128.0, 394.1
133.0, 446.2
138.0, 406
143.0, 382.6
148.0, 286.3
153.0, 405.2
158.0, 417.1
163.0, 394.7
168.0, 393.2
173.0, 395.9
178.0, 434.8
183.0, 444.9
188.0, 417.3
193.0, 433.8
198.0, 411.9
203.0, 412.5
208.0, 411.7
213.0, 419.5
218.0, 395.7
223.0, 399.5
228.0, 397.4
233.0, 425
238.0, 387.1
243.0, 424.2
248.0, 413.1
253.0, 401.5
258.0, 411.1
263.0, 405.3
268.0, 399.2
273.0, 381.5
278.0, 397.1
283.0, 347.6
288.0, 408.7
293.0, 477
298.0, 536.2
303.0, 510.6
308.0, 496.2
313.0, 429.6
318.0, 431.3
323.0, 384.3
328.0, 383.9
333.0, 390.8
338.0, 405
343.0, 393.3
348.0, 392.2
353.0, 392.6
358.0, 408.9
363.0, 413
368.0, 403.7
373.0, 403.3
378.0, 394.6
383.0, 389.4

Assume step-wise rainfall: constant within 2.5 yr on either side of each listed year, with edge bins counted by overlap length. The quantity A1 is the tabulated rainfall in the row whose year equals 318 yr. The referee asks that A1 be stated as 431.3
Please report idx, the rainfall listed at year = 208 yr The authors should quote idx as 411.7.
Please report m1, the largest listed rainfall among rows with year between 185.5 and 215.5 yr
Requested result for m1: 433.8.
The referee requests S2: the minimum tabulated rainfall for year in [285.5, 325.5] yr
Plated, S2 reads 384.3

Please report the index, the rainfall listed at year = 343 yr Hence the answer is 393.3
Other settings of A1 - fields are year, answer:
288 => 408.7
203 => 412.5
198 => 411.9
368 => 403.7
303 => 510.6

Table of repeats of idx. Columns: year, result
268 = 399.2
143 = 382.6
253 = 401.5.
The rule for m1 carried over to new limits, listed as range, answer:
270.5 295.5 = 477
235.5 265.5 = 424.2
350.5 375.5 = 413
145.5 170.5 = 417.1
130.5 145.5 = 446.2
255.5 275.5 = 411.1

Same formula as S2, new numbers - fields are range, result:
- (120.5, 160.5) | 286.3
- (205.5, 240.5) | 387.1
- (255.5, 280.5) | 381.5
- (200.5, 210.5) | 411.7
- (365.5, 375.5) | 403.3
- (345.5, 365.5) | 392.2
